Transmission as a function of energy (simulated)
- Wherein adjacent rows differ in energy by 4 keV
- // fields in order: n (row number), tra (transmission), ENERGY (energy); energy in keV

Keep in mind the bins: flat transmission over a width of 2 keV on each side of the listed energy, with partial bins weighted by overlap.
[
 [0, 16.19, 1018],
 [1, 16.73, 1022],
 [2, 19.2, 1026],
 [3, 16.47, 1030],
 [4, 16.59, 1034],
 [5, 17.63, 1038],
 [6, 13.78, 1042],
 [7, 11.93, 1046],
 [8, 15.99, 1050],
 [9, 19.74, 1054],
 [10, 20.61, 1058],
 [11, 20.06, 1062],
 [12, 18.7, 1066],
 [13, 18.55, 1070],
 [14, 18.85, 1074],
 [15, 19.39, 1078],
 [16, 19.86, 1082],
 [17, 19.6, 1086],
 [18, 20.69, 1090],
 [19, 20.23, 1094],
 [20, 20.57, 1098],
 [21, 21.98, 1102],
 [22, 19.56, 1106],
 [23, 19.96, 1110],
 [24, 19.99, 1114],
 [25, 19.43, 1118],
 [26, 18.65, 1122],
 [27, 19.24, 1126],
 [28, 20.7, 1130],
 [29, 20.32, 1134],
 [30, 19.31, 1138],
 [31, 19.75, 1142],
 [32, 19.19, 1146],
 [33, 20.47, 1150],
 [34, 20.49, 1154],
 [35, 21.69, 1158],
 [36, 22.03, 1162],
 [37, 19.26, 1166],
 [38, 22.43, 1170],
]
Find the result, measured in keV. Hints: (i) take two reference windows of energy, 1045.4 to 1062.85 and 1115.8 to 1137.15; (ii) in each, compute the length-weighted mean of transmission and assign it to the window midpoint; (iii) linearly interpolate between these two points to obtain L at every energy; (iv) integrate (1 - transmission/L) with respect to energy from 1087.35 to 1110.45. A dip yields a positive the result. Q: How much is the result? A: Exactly -1.8 keV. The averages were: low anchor 18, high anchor 19.7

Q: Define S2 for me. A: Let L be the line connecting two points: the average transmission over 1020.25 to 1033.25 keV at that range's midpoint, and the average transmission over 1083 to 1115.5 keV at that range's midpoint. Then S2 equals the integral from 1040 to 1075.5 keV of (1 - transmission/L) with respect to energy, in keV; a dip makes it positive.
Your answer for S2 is 2.1 keV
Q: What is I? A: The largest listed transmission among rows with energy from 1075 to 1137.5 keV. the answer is 21.98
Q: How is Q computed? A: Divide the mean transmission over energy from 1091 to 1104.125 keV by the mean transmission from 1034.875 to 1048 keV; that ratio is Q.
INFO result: 1.4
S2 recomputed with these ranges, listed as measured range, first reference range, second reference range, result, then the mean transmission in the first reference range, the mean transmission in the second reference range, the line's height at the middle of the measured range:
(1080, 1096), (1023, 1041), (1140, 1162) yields -1.14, 17.2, 20.5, 18.8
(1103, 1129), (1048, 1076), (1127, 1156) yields 0.06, 18.9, 20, 19.7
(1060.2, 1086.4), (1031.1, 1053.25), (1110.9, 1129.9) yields -3.34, 15.5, 19.5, 17.1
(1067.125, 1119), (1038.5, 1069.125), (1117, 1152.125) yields -3.98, 17.3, 19.7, 18.5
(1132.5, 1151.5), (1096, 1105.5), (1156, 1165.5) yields 1.37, 21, 21.4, 21.3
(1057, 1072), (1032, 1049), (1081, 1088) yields -1.59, 15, 19.7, 17.6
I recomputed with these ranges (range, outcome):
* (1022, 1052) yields 19.2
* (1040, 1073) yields 20.61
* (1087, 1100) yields 20.69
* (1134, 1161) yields 21.69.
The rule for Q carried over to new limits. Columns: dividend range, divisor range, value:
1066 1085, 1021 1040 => 1.10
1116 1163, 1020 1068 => 1.16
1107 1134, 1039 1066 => 1.15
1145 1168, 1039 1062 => 1.23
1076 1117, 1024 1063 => 1.18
